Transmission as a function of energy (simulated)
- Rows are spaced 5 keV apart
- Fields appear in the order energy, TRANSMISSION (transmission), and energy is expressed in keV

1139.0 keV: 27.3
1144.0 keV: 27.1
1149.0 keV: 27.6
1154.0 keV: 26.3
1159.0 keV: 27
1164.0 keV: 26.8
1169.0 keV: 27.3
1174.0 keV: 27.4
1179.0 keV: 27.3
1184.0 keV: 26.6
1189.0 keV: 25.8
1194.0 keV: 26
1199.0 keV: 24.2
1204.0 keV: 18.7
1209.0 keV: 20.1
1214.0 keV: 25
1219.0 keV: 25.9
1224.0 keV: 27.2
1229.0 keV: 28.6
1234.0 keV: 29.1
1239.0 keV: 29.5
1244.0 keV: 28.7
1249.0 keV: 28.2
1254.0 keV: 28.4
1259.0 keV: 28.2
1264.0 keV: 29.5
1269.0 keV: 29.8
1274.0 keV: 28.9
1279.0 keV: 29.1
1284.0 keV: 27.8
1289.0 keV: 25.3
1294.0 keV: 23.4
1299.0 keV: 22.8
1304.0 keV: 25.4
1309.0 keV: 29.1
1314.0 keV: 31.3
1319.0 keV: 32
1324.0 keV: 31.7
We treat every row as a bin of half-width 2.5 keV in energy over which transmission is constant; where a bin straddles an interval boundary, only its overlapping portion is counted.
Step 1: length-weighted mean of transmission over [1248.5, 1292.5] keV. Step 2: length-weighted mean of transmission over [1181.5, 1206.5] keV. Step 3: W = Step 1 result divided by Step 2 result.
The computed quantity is 1.16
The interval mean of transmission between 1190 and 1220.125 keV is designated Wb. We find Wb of 23.3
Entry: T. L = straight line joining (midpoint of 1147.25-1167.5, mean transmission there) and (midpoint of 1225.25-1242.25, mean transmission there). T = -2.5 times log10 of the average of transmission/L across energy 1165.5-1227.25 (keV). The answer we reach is 0.11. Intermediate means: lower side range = 26.9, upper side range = 28.9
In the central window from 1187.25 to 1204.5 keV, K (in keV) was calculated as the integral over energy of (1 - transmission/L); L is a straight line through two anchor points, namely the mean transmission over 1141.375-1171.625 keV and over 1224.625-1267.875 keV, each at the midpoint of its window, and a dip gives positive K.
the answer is 2.2 keV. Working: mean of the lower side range 27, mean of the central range 24.2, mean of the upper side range 28.7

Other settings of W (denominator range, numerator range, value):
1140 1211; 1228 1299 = 1.09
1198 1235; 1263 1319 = 1.12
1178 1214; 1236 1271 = 1.20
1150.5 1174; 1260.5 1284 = 1.08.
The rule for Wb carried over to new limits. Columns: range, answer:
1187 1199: 25.6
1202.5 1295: 27.1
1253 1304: 27.2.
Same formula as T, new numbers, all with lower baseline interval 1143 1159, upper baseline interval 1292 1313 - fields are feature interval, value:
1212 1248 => -0.06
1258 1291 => -0.10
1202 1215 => 0.26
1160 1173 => -0.01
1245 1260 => -0.09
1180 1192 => 0.01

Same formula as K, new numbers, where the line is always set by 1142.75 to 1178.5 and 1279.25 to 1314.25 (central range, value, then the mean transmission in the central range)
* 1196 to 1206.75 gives 2.09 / 21.6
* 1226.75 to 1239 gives -1.07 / 29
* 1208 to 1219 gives 1.29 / 23.6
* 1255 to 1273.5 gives -1.81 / 29.1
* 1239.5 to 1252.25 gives -0.97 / 28.6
